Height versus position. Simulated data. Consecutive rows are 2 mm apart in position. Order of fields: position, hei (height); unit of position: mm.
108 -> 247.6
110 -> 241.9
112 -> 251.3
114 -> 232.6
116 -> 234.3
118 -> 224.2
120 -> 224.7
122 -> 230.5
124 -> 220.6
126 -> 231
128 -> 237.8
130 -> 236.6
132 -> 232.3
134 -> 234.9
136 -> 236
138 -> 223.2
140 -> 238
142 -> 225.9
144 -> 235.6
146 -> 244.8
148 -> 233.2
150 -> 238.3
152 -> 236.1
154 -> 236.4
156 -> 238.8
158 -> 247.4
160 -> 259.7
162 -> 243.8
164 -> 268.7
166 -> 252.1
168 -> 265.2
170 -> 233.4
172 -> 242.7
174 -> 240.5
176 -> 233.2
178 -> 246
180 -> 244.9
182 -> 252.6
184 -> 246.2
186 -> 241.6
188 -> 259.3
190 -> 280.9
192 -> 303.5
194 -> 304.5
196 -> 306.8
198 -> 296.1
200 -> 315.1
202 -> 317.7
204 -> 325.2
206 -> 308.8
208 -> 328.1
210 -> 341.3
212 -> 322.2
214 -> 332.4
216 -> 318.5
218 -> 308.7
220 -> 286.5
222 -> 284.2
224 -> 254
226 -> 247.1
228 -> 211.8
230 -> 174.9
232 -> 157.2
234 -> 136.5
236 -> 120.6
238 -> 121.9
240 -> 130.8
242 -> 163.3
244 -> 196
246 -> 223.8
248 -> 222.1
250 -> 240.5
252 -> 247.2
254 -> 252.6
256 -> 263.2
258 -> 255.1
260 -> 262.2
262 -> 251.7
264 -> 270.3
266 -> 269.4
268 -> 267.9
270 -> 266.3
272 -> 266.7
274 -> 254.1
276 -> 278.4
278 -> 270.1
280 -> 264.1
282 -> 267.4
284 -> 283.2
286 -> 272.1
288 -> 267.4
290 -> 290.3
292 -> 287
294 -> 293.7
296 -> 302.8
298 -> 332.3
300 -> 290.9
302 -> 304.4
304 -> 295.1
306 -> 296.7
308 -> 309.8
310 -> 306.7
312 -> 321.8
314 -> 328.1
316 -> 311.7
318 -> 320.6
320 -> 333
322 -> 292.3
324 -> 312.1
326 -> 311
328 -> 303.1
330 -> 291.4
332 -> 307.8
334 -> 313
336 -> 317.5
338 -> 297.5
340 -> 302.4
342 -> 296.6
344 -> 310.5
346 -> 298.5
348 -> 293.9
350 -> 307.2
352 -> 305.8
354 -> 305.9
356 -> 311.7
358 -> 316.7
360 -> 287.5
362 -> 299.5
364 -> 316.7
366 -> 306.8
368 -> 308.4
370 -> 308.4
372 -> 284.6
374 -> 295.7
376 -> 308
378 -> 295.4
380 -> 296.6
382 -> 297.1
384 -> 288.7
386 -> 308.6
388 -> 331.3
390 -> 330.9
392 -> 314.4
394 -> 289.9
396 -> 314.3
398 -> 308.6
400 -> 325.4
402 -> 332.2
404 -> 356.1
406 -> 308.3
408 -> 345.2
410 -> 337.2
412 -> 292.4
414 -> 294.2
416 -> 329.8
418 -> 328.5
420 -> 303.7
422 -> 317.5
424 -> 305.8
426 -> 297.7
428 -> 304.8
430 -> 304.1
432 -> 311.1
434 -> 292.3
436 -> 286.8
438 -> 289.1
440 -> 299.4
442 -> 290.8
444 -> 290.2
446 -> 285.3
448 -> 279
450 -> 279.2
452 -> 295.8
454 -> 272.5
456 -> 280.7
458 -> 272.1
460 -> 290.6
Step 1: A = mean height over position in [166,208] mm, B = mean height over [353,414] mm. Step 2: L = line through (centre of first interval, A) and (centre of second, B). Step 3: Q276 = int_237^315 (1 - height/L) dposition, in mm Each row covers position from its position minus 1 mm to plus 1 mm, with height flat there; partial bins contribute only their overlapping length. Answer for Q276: 7.3 mm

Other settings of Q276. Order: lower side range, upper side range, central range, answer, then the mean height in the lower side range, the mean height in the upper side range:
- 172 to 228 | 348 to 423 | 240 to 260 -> 4.51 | 285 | 311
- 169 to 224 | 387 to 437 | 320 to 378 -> 0.31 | 285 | 314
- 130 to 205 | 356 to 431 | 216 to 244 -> 6.89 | 256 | 311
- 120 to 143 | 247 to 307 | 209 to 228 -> -2.89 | 231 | 273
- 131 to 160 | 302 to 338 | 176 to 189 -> 0.25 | 237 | 310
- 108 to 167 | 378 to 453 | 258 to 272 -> 0.28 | 238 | 307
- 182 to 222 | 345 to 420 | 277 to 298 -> 1.57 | 301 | 310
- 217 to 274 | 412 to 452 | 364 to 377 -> -1.31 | 227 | 299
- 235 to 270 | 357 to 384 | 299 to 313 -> -2.47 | 222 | 301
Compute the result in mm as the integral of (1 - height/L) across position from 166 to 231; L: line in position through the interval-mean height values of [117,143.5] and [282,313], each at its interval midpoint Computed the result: -5.0 mm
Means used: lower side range 231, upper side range 296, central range 277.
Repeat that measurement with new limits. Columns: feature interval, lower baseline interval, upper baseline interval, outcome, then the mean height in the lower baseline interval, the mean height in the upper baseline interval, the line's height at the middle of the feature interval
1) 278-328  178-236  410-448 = -2.5 mm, 272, 302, 285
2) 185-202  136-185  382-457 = -2.7 mm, 243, 306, 251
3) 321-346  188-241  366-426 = -0.8 mm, 263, 312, 295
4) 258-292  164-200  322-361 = 2.2 mm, 263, 304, 287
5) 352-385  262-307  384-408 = 0.9 mm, 281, 320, 310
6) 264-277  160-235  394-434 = 0.8 mm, 268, 315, 284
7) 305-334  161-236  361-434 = -1.7 mm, 266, 311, 293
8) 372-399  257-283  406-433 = -0.3 mm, 265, 313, 302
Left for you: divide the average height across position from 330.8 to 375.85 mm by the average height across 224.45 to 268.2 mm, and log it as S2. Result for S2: 1.43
